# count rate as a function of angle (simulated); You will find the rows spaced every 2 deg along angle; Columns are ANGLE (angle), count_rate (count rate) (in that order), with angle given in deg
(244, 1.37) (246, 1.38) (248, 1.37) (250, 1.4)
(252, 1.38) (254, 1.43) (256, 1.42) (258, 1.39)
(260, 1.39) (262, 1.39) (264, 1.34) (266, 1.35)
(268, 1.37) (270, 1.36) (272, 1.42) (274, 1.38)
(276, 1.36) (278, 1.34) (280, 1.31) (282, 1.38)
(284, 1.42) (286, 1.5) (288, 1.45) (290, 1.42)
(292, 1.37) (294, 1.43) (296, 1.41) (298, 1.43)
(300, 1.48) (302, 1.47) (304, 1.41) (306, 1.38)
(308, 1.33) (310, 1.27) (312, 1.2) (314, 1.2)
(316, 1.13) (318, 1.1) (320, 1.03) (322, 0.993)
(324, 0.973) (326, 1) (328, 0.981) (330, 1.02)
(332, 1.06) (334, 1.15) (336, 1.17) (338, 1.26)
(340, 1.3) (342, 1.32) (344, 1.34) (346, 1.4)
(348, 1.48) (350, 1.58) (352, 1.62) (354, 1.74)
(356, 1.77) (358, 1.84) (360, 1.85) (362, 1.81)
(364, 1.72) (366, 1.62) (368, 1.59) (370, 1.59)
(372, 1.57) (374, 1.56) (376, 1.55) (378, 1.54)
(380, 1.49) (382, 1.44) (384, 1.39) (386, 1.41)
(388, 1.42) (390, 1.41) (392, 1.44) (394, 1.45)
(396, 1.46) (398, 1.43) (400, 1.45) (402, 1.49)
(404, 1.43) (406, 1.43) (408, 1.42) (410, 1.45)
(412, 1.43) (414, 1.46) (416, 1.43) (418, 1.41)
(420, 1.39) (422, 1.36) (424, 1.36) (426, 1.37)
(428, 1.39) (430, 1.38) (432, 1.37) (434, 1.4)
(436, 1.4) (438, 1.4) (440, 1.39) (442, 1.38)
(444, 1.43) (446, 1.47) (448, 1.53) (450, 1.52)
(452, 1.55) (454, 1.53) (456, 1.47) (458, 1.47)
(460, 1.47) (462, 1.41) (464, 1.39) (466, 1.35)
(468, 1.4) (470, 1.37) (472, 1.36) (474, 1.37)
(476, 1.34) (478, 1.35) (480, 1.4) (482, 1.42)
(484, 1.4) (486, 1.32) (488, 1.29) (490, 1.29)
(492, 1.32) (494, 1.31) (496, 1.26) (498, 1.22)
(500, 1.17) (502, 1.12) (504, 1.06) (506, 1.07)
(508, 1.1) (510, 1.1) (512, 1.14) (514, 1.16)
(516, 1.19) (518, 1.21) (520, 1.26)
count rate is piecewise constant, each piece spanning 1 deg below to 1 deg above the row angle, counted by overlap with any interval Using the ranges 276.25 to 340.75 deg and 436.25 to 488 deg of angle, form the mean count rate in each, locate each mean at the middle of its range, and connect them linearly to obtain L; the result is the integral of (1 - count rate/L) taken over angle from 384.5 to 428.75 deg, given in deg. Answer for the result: -2.0 deg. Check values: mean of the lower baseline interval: 1.26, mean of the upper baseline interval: 1.42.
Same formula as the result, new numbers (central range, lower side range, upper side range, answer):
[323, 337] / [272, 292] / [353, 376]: 4.6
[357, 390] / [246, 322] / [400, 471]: -4.4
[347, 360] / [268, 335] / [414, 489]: -3.6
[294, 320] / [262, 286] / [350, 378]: 3.0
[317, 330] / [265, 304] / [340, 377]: 4.3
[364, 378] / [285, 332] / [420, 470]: -2.7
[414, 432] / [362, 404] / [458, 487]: 0.8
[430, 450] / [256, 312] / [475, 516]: -2.2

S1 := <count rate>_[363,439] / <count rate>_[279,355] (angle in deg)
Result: 1.12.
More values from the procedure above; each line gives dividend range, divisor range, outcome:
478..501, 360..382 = 0.82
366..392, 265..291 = 1.08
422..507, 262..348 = 1.06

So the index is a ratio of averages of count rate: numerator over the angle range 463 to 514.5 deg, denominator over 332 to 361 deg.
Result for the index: 0.9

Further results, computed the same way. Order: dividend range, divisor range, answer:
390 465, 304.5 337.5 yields 1.27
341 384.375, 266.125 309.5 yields 1.13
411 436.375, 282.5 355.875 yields 1.07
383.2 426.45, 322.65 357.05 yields 1.09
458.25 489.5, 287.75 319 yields 1.03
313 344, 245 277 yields 0.81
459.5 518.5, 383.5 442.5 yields 0.90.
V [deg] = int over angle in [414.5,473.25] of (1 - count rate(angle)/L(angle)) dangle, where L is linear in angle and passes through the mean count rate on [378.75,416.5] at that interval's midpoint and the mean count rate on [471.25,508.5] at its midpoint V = -2.8 deg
